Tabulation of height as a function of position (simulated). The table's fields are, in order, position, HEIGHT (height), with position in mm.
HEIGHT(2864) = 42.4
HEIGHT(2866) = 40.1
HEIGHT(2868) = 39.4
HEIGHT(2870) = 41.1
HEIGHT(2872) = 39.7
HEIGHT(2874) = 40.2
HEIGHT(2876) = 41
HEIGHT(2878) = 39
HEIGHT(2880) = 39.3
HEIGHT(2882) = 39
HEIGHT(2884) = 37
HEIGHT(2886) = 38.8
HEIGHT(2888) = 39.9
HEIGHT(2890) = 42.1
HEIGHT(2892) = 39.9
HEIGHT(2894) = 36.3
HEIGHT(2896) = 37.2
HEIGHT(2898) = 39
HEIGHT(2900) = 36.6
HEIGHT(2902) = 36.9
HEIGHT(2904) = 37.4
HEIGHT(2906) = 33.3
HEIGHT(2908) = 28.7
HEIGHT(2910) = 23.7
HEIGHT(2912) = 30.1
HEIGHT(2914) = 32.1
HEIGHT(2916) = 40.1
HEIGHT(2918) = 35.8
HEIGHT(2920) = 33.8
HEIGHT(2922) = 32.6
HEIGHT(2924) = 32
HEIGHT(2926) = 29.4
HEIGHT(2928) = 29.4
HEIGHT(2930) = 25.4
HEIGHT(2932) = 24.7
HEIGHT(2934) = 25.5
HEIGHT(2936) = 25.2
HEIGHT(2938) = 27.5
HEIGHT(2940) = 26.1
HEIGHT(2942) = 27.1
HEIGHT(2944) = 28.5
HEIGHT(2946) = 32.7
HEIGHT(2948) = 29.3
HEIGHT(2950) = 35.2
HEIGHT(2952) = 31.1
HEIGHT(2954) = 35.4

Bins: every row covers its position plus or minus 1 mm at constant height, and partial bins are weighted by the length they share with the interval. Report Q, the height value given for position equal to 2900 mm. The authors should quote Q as 36.6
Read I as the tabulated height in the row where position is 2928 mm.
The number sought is 29.4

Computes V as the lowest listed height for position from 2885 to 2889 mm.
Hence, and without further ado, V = 38.8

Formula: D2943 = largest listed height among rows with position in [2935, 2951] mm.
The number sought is 35.2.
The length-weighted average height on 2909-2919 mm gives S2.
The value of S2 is 32.4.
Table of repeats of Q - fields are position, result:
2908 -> 28.7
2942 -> 27.1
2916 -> 40.1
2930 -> 25.4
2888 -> 39.9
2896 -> 37.2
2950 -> 35.2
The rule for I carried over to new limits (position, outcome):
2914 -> 32.1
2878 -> 39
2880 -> 39.3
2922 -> 32.6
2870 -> 41.1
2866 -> 40.1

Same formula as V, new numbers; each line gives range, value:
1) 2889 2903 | 36.3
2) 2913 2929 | 29.4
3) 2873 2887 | 37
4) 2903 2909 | 28.7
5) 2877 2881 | 39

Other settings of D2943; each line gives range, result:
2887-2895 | 42.1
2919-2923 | 33.8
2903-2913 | 37.4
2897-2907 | 39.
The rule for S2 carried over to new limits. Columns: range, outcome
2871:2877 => 40.3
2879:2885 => 38.4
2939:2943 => 26.6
